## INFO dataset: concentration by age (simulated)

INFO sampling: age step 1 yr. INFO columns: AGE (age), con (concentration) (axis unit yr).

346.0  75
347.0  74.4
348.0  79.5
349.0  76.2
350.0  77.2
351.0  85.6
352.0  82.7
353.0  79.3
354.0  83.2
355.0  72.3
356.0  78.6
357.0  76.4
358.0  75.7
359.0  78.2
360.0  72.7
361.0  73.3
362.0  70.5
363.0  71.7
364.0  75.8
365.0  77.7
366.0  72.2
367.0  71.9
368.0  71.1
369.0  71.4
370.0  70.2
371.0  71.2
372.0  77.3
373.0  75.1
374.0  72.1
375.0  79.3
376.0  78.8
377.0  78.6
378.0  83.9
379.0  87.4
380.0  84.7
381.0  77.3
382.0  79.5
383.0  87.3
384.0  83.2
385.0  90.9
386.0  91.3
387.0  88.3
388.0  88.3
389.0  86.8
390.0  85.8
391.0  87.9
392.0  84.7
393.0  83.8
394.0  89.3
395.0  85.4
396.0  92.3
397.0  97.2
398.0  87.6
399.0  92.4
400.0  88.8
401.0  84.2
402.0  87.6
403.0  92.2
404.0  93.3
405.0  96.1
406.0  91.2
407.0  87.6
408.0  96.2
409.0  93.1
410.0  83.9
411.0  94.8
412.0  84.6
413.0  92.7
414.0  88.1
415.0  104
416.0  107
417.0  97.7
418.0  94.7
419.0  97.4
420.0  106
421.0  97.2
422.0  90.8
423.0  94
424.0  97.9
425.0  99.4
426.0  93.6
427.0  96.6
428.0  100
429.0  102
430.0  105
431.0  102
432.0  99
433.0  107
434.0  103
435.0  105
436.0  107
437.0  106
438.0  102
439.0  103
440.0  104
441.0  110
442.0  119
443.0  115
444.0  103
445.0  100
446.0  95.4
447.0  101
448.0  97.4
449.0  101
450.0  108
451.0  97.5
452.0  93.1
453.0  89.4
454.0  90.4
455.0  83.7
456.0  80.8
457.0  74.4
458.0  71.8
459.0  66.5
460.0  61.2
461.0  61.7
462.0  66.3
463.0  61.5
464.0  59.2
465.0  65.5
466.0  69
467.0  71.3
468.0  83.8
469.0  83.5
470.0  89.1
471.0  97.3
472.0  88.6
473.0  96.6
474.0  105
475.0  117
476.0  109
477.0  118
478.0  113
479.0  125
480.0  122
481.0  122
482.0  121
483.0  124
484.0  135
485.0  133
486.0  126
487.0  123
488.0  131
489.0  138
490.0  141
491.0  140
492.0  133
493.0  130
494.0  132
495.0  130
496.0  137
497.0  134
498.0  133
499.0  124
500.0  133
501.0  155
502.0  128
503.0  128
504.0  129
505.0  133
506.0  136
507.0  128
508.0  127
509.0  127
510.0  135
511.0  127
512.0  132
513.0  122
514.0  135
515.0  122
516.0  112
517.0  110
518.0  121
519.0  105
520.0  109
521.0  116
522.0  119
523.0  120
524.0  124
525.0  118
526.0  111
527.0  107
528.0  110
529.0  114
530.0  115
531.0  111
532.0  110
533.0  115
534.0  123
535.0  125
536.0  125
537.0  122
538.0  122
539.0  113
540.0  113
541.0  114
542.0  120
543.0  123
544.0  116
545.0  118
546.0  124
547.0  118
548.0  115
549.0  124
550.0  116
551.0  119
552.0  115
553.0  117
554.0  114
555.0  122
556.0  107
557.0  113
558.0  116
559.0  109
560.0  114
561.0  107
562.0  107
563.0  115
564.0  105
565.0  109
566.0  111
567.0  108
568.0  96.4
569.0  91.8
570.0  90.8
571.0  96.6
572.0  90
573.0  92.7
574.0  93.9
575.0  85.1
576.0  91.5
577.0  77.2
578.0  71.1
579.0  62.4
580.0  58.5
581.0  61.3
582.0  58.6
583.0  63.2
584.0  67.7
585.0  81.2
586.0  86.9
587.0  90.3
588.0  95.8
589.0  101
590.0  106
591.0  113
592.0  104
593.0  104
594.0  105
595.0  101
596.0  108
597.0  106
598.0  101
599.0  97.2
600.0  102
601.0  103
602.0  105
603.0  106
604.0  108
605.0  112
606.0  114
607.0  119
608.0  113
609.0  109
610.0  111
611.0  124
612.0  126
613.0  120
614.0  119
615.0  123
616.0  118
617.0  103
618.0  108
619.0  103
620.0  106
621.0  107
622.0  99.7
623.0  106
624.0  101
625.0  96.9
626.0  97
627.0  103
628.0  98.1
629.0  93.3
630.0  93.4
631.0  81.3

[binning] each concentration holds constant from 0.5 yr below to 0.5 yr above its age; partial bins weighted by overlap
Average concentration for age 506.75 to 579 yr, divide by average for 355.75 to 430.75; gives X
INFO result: 1.30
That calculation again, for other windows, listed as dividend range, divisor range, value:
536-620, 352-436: 1.20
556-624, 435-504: 0.95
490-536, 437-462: 1.34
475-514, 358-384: 1.69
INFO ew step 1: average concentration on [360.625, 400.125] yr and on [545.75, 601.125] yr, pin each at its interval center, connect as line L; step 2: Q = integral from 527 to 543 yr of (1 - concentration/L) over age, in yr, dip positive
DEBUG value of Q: -3.5 yr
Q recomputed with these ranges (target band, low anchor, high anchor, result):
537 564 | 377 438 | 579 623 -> -4.5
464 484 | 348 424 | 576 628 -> -2.2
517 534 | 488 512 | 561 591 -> 0.6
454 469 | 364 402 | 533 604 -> 3.3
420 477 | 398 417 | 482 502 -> 9.1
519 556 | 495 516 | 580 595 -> -1.0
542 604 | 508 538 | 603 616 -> 8.8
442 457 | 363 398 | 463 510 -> 1.1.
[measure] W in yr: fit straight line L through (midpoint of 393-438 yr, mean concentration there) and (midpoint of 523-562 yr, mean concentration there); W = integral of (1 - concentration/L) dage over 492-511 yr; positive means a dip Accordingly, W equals -3.9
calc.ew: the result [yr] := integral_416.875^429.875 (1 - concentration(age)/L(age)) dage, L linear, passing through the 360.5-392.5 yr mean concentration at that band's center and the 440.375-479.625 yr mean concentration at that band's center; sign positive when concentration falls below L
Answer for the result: -1.8 yr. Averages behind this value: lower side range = 79.5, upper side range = 90.9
